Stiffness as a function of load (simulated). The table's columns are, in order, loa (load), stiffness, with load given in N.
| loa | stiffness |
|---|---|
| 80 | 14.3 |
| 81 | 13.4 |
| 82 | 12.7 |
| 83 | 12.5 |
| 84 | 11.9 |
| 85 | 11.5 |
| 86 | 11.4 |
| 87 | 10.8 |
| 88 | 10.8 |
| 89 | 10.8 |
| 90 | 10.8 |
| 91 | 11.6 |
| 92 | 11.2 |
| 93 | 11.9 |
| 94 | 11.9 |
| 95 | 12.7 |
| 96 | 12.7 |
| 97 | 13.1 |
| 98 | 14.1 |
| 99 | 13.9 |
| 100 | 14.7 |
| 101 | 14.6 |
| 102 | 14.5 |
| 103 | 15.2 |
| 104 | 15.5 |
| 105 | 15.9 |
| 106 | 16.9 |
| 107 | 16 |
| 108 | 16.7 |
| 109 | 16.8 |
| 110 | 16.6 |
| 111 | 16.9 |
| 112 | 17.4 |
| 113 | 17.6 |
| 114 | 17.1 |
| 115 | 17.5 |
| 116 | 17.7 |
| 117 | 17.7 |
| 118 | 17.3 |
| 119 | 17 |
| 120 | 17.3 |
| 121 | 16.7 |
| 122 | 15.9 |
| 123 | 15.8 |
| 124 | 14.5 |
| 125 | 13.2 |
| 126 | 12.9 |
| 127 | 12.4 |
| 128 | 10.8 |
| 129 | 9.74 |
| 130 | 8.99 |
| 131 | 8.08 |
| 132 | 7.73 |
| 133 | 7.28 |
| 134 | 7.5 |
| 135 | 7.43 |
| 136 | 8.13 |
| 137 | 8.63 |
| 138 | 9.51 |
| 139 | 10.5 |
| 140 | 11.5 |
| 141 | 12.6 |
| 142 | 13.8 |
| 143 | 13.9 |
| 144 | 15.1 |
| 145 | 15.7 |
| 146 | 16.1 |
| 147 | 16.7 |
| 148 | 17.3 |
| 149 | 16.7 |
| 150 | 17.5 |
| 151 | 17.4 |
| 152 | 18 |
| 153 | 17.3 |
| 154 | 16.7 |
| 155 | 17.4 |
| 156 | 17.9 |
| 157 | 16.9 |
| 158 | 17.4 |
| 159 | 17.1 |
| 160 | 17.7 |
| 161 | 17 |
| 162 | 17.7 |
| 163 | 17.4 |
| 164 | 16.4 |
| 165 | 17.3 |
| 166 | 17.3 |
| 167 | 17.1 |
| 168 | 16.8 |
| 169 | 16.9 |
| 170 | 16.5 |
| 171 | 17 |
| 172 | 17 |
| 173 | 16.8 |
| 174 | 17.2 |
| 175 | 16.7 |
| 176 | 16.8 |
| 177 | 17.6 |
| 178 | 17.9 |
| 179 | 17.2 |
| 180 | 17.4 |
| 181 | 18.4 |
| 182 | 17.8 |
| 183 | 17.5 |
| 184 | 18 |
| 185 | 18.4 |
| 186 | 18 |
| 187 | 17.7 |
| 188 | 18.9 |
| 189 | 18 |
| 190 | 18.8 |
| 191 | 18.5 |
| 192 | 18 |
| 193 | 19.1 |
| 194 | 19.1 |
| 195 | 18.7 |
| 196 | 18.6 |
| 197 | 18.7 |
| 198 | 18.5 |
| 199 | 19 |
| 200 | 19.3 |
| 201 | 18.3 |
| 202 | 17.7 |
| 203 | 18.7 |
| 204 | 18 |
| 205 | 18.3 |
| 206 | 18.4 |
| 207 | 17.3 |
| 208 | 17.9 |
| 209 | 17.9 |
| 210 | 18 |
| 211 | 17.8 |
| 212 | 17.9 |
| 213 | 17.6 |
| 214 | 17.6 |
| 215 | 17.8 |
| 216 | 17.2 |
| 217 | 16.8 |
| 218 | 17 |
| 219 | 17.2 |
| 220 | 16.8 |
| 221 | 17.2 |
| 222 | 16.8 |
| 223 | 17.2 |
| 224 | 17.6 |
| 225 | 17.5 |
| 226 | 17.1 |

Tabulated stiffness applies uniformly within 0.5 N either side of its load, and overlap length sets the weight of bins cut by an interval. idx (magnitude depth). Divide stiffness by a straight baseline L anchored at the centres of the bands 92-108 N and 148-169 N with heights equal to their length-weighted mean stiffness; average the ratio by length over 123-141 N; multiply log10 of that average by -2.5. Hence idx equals 0.48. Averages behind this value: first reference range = 14.2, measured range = 10.2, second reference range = 17.2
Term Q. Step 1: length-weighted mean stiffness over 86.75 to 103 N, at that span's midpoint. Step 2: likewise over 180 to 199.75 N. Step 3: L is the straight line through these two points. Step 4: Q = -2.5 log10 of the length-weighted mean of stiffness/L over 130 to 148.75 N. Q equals 0.315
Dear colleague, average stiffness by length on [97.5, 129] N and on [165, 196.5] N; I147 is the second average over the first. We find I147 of 1.13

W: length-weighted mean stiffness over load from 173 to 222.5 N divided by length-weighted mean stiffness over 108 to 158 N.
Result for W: 1.25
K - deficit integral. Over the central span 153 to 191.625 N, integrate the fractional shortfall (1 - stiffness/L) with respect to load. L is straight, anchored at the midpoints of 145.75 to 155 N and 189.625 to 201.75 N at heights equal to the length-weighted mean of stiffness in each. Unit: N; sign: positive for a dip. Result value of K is 0.9 N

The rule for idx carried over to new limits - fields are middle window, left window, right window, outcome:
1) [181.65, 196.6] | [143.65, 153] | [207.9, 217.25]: -0.06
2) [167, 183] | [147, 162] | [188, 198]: 0.05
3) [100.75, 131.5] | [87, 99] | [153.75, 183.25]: -0.13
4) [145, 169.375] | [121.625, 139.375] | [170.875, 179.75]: -0.19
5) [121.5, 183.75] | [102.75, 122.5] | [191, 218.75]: 0.17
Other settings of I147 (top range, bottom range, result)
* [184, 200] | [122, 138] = 1.79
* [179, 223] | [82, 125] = 1.24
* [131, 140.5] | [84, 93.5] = 0.77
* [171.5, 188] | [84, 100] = 1.46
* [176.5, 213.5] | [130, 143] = 1.90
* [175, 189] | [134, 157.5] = 1.24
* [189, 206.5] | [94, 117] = 1.19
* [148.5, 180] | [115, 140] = 1.40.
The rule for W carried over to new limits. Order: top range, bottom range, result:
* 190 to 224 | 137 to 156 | 1.19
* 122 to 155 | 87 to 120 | 0.87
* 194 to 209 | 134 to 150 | 1.43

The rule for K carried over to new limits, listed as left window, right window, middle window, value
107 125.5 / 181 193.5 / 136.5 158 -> 2.72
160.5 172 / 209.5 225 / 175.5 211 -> -1.99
